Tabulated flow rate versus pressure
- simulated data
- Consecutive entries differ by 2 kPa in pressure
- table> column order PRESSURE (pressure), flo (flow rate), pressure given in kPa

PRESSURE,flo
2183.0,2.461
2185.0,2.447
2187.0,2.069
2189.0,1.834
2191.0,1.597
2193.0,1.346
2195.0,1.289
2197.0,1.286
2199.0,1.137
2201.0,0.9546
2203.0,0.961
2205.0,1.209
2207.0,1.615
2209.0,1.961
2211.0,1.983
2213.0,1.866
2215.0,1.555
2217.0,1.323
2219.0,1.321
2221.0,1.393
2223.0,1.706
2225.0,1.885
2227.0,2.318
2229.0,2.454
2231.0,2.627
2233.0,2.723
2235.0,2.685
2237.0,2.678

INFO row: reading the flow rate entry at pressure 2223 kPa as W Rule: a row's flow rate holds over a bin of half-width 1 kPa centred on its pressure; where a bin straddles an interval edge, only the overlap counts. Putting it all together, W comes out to 1.706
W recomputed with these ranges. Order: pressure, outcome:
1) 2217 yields 1.323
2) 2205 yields 1.209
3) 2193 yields 1.346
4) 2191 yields 1.597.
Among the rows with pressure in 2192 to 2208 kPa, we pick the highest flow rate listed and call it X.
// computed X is 1.615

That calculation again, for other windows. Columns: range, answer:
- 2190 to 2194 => 1.597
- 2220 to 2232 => 2.627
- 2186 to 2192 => 2.069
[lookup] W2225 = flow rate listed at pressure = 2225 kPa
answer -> 1.885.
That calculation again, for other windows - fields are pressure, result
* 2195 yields 1.289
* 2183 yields 2.461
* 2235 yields 2.685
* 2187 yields 2.069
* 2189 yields 1.834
